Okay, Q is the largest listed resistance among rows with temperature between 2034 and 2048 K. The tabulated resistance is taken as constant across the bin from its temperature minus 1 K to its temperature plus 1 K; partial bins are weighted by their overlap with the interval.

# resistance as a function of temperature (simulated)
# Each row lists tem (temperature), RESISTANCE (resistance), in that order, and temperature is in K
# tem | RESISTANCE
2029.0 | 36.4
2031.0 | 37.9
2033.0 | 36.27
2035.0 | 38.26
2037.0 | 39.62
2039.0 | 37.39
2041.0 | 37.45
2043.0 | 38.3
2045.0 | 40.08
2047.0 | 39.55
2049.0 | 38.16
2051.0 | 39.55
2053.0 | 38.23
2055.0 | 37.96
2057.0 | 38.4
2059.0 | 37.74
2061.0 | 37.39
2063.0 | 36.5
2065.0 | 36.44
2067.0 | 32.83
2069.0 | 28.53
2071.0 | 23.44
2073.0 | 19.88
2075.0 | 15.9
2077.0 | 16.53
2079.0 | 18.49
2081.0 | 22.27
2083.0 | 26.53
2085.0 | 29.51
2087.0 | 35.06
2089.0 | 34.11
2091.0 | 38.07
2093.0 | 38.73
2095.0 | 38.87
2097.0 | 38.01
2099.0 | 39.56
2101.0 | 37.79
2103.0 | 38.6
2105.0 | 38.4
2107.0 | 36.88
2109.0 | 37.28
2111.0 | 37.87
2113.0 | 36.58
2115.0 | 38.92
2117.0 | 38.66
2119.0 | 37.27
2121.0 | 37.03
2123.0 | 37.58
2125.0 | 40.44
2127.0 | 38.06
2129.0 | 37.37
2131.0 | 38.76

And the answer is 40.08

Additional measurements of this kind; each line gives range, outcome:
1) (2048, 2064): 39.55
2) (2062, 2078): 36.5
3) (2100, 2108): 38.6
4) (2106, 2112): 37.87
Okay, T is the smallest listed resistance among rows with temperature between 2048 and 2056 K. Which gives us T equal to 37.96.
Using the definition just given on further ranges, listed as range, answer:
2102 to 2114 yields 36.58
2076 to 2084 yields 16.53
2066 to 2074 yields 19.88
